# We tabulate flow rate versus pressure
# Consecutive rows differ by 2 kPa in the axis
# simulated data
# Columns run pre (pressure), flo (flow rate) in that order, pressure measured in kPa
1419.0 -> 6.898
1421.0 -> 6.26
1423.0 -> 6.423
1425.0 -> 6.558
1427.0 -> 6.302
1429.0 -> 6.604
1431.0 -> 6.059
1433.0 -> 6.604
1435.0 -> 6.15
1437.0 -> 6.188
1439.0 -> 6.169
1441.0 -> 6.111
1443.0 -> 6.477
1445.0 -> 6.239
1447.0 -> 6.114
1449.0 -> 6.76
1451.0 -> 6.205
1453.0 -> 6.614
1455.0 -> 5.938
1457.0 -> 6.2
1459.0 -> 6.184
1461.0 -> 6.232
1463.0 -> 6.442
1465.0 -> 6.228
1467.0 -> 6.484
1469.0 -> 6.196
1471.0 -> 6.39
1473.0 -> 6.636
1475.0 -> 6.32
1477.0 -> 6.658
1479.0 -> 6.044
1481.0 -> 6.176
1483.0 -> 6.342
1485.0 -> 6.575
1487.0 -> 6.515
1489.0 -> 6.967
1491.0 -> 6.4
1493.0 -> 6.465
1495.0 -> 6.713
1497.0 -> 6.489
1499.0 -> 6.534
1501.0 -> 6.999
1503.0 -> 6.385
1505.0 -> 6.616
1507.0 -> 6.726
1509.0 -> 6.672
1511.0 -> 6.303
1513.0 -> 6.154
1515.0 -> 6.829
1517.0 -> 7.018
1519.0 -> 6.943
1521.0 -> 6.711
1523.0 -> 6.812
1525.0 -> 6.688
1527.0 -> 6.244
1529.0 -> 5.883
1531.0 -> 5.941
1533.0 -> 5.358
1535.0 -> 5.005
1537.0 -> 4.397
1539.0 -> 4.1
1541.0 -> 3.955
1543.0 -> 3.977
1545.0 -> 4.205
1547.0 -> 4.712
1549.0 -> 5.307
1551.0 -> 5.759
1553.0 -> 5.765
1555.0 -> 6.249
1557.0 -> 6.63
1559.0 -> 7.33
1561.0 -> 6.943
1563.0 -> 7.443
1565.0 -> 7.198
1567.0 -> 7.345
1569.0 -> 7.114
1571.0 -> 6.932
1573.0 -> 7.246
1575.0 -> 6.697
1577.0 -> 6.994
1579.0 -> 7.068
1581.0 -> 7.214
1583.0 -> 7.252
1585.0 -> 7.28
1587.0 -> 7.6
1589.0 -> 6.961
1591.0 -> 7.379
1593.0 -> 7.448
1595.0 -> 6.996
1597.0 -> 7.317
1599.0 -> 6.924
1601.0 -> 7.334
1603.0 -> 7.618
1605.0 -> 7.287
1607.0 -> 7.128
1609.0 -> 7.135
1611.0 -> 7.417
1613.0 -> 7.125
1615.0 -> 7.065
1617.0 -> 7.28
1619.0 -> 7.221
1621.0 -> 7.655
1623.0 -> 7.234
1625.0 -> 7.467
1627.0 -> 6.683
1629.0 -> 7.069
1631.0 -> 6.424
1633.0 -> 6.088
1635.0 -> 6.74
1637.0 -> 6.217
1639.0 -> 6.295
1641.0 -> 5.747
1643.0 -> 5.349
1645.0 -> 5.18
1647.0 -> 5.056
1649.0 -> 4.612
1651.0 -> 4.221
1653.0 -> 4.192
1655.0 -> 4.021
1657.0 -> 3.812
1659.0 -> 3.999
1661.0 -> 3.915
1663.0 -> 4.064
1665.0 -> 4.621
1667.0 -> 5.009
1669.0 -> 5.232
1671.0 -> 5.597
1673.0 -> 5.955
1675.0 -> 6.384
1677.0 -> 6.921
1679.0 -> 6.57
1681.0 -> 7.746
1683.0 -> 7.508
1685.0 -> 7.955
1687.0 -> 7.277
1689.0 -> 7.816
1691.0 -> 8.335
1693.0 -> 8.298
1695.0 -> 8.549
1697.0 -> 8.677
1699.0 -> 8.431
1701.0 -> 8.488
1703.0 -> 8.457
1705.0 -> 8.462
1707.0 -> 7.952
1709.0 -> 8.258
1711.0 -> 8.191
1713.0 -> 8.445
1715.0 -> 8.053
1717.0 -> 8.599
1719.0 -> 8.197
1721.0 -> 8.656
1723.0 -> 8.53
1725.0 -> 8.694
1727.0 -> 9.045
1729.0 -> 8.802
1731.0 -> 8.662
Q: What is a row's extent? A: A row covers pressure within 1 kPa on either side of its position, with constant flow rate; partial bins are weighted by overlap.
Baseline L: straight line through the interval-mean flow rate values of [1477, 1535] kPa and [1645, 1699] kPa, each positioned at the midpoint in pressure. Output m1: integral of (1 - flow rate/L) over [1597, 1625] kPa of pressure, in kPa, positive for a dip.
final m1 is -4.9 kPa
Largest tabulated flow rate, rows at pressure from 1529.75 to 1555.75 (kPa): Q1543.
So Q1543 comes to 6.249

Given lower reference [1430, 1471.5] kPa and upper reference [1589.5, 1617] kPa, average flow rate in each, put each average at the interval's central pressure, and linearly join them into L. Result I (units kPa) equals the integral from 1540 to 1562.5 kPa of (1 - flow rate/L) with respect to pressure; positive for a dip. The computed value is 4.39 kPa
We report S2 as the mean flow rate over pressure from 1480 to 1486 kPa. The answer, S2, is 6.36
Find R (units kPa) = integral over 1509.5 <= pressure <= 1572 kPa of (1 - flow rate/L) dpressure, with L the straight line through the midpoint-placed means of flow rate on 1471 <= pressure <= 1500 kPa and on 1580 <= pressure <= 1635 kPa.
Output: 6.9 kPa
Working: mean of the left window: 6.48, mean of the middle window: 6.05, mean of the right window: 7.16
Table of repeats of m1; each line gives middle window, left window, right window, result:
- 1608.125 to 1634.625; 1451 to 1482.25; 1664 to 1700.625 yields -0.78 kPa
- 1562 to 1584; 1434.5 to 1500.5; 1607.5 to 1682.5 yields -3.65 kPa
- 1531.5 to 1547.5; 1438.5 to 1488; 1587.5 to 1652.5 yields 4.91 kPa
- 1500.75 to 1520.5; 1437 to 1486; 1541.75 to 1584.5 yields -0.85 kPa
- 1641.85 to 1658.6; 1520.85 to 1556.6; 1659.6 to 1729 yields 5.63 kPa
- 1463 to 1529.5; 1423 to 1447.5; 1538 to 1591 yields -1.92 kPa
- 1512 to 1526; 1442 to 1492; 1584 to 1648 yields -0.41 kPa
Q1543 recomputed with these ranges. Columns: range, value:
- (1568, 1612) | 7.618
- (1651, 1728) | 9.045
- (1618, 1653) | 7.655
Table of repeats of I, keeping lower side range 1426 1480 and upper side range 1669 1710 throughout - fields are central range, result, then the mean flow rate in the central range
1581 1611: -0.67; 7.26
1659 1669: 4.06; 4.44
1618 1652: 5.21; 6.19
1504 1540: 3.00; 6.13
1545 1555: 2.19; 5.35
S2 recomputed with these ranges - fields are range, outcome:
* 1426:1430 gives 6.45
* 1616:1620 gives 7.25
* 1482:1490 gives 6.6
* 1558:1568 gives 7.25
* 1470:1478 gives 6.5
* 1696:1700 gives 8.55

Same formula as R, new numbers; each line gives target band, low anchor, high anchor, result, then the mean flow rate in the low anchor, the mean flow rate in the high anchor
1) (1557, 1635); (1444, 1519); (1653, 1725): -4.2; 6.46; 7.04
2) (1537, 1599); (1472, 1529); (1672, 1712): 5.0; 6.56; 7.81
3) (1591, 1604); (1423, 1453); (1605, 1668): -2.8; 6.34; 5.89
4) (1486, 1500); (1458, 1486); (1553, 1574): -0.2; 6.35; 6.98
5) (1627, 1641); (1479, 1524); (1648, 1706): 0.0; 6.59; 6.38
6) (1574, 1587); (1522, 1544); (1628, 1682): -4.3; 5.31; 5.45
